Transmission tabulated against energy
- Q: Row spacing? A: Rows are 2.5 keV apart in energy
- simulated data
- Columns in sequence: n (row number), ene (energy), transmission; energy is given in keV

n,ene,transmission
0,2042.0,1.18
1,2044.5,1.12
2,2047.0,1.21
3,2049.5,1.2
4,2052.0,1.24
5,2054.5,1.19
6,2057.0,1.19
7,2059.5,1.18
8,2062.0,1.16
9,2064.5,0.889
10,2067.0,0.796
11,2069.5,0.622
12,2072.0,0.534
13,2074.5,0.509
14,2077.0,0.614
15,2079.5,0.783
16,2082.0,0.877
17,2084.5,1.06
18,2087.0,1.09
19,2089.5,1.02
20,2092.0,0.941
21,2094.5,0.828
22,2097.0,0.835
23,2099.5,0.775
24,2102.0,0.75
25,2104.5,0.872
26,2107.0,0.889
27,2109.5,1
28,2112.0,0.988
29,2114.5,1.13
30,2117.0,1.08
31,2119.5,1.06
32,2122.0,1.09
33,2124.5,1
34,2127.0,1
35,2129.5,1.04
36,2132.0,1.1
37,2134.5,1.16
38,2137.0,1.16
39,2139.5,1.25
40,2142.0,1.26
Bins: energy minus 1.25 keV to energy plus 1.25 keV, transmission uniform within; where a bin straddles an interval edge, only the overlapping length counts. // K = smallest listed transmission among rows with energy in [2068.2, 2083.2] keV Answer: 0.509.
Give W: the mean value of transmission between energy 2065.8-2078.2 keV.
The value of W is 0.614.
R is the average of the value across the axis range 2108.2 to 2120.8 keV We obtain 1.05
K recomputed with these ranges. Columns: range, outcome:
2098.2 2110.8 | 0.75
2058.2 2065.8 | 0.889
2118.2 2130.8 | 1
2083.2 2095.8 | 0.828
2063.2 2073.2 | 0.534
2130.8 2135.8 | 1.1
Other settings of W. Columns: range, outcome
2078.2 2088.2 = 0.95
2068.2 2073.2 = 0.581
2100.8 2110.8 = 0.879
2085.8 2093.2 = 1.02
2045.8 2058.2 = 1.21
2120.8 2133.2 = 1.05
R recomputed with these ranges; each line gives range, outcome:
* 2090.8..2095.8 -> 0.883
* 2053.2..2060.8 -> 1.19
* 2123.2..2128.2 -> 1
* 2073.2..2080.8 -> 0.636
